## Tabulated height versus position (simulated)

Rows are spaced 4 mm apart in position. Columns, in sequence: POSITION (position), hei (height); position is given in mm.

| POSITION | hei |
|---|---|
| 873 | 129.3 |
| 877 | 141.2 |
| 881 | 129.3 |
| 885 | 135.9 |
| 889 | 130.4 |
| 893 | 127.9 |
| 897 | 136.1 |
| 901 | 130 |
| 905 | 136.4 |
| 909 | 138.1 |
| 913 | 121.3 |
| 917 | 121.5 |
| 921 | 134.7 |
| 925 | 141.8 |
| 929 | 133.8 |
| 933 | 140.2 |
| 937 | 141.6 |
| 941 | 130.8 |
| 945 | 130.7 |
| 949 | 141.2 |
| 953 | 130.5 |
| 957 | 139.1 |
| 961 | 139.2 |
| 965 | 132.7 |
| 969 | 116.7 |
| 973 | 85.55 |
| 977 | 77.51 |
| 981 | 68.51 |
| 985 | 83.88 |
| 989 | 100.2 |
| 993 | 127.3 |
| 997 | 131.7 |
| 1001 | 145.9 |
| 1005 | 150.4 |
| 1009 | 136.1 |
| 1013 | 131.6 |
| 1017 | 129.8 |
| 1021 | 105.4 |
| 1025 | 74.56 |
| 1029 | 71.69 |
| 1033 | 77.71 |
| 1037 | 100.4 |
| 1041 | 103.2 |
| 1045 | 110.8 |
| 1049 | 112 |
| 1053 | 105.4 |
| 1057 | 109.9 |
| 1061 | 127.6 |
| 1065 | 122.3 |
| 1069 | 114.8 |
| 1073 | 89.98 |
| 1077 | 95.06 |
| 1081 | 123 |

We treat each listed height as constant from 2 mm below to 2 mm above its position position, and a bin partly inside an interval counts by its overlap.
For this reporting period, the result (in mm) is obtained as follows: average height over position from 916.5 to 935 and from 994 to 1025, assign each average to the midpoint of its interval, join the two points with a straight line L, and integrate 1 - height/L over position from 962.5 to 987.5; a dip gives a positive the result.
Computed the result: 6.9 mm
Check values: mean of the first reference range 135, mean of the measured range 95.2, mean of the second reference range 129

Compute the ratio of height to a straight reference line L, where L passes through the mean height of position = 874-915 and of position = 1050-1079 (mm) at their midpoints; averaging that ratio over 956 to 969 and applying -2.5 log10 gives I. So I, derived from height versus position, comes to -0.09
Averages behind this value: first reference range 133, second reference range 109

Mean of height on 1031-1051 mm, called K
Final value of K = 101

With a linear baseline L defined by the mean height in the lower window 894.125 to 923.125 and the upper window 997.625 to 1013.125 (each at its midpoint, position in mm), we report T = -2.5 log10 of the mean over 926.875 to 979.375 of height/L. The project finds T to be 0.08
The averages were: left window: 131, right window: 141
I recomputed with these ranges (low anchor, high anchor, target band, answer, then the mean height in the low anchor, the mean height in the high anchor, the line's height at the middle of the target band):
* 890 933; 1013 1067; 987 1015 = -0.17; 132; 105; 113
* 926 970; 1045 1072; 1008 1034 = 0.17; 135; 114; 121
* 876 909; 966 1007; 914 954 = -0.10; 133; 109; 123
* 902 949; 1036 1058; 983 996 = 0.13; 134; 107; 120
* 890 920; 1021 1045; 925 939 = -0.14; 130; 89.3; 122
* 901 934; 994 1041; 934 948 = -0.06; 133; 114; 129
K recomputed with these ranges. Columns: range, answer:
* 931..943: 138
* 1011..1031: 103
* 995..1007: 143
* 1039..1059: 108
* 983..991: 92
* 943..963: 136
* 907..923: 129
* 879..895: 131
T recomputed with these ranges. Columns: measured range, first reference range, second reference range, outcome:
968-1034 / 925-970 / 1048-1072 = 0.17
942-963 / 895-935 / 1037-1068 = -0.07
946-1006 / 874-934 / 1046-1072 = 0.06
